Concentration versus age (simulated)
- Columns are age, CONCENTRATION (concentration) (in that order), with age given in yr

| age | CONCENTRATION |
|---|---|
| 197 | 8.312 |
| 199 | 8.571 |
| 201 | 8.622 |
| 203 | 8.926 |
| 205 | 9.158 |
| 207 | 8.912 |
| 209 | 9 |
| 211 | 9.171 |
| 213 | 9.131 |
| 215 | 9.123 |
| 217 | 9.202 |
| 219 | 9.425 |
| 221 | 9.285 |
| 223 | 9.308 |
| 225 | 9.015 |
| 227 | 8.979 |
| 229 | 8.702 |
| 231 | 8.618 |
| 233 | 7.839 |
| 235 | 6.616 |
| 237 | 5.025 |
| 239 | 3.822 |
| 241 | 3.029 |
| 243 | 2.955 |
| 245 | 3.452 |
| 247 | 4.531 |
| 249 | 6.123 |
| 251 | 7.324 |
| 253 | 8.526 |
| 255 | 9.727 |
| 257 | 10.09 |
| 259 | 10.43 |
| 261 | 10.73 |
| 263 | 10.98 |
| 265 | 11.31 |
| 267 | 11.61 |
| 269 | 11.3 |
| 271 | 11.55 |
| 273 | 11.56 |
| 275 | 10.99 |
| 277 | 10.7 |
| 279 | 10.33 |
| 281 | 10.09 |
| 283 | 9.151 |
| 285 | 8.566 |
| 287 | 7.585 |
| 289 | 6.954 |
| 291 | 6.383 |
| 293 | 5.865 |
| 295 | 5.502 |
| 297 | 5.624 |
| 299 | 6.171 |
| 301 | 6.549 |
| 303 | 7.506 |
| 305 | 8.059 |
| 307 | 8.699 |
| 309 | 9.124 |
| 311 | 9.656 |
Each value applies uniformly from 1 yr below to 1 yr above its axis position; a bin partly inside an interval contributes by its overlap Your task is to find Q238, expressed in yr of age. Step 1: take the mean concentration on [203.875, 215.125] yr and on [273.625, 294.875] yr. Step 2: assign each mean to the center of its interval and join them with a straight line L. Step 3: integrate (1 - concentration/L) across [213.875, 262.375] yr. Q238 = 7.0 yr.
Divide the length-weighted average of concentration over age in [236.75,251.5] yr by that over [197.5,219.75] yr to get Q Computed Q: 0.49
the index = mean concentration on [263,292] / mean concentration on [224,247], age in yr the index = 1.6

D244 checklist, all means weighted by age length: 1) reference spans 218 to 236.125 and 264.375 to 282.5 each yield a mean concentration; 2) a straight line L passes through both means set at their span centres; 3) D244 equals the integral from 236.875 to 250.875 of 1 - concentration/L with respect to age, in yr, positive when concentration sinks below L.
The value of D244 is 7.7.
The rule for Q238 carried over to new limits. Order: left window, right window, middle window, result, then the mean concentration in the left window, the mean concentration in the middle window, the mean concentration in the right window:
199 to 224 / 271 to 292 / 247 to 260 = 1.21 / 9.08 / 8.38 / 9.34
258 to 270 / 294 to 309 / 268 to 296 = 0.63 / 11.1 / 9.04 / 7.02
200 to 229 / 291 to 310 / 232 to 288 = -4.04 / 9.08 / 8.43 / 6.98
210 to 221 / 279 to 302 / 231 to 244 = 5.26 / 9.22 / 5.17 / 7.27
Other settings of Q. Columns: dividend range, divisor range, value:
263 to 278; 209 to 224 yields 1.22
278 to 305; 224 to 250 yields 1.23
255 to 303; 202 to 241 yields 1.10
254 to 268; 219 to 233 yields 1.20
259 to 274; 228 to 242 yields 1.80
